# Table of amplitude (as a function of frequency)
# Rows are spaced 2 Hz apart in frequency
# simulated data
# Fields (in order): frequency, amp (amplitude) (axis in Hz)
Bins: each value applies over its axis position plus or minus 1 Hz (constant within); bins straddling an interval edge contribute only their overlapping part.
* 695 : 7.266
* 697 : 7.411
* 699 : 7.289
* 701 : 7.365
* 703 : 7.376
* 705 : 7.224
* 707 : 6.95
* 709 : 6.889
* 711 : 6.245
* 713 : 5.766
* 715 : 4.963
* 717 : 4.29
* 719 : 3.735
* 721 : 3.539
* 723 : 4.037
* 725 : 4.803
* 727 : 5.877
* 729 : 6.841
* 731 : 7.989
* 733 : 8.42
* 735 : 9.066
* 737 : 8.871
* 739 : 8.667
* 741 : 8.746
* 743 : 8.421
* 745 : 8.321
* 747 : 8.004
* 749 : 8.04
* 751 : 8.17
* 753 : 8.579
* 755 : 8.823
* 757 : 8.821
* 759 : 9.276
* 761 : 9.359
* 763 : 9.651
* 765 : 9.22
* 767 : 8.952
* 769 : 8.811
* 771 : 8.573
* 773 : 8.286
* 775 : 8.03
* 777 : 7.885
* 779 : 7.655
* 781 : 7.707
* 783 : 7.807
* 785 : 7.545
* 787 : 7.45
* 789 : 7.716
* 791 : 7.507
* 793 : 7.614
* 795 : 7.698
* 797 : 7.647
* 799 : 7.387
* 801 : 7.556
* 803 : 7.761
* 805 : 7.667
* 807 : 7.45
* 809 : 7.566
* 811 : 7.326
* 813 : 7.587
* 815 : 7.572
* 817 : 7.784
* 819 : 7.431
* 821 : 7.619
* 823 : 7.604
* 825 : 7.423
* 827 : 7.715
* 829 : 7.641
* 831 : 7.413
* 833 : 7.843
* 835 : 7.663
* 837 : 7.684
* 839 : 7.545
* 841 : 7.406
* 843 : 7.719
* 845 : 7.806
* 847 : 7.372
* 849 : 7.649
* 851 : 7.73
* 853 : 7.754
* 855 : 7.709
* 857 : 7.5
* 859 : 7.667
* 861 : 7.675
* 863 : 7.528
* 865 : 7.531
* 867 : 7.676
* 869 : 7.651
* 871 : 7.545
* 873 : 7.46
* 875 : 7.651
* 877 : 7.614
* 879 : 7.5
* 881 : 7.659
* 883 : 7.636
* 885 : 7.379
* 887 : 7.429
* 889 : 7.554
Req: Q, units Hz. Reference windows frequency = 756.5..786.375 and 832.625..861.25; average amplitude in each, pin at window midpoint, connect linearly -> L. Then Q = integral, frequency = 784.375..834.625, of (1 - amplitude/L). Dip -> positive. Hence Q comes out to 2.97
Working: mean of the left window 8.49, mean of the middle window 7.58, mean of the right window 7.64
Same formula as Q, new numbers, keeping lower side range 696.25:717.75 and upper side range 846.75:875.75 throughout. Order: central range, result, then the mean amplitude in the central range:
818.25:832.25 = -0.37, 7.56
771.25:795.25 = -2.38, 7.77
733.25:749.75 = -4.24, 8.52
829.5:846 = -0.41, 7.64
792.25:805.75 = -0.82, 7.62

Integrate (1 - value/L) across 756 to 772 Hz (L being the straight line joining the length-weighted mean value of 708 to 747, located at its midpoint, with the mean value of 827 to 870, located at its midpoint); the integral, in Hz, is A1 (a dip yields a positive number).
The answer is -4.9 Hz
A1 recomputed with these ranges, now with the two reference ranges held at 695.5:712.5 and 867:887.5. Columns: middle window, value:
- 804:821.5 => -0.4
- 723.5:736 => 0.2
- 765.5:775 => -1.8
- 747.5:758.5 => -2.0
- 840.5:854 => -0.3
